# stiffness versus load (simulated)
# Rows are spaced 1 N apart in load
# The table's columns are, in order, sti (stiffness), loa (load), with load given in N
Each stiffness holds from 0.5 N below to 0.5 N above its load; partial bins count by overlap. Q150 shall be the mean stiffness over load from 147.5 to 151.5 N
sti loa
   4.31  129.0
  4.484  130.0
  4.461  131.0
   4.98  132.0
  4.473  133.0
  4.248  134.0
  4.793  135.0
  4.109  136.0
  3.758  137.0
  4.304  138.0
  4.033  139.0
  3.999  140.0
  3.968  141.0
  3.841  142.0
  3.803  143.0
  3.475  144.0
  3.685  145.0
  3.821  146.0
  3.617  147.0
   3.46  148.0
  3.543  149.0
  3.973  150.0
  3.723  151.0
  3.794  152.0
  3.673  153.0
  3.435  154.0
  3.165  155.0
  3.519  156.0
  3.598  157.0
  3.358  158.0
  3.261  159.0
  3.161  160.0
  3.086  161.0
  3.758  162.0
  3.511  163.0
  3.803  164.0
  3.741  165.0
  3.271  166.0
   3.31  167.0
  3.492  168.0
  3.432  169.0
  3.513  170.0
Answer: 3.67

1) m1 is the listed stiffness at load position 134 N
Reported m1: 4.248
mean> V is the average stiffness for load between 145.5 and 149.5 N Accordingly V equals 3.61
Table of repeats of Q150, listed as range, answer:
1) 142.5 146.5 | 3.7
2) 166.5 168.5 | 3.4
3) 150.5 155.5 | 3.56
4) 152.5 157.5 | 3.48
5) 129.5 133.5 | 4.6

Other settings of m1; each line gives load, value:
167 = 3.31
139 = 4.033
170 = 3.513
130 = 4.484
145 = 3.685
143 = 3.803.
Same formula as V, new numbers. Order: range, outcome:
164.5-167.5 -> 3.44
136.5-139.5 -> 4.03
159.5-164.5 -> 3.46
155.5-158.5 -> 3.49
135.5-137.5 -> 3.93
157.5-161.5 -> 3.22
